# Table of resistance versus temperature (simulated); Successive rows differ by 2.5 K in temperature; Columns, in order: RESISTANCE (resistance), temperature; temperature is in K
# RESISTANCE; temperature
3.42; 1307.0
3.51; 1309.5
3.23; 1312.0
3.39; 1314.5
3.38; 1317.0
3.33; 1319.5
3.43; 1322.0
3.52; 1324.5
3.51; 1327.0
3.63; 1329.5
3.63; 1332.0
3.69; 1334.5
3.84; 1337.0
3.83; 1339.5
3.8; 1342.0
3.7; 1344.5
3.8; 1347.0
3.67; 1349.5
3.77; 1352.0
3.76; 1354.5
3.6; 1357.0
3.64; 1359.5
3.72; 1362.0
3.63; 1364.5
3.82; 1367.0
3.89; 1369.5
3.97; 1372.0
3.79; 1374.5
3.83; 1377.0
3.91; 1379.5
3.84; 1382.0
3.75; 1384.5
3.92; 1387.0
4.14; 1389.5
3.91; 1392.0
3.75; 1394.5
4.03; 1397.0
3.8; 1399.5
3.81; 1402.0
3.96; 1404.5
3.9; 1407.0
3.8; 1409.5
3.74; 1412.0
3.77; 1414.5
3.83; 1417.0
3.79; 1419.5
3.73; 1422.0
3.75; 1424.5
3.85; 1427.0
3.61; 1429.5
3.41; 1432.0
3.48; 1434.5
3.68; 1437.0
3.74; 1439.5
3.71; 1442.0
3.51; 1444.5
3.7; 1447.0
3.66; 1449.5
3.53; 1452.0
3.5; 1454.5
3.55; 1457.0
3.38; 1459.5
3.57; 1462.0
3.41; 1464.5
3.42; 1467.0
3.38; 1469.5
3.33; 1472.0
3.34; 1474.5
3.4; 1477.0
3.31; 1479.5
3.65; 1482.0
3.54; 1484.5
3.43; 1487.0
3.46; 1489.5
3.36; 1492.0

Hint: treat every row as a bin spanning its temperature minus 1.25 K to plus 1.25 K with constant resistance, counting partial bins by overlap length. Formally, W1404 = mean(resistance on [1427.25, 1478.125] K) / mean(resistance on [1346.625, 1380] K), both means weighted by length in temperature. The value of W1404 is 0.9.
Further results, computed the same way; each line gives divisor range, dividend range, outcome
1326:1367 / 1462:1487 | 0.92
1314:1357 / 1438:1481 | 0.96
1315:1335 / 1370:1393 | 1.11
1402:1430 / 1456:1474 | 0.90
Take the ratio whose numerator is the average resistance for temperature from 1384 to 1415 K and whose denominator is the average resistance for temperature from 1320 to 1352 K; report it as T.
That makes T 1.06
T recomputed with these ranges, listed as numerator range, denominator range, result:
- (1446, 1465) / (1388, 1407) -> 0.90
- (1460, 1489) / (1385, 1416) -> 0.89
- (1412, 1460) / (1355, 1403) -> 0.95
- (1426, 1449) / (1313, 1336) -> 1.04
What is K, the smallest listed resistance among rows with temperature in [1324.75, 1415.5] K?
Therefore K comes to 3.51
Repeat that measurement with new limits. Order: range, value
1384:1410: 3.75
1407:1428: 3.73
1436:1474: 3.33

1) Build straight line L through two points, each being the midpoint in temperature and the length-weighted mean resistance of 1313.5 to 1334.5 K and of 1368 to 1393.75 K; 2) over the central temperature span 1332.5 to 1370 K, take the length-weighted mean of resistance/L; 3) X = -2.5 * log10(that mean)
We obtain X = -0.02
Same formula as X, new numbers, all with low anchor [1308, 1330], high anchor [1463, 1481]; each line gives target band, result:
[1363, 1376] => -0.122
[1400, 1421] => -0.128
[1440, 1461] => -0.059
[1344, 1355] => -0.098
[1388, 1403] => -0.150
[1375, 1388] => -0.131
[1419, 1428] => -0.116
